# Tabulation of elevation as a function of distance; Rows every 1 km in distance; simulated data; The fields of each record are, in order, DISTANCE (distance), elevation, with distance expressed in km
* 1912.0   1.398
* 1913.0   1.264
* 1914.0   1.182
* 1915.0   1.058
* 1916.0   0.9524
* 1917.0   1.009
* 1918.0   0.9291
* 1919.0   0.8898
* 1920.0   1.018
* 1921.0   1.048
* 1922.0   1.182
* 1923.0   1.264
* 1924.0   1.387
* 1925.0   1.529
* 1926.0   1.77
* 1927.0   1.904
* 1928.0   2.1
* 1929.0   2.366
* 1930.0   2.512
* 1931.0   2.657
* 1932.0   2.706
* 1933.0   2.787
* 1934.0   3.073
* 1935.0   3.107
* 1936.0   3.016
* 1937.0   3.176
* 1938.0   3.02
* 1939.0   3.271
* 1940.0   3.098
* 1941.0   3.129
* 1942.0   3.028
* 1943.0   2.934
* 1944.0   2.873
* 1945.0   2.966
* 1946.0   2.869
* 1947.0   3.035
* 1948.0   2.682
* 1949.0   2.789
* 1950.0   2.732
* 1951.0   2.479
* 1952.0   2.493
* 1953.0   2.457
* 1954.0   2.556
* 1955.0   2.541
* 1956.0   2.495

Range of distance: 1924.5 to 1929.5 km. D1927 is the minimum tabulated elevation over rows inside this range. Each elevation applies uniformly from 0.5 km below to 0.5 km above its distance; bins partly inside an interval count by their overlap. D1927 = 1.529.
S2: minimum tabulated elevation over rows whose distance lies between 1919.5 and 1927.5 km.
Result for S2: 1.018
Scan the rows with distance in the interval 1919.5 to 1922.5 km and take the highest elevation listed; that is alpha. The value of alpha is 1.182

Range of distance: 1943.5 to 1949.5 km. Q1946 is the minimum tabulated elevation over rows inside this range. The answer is 2.682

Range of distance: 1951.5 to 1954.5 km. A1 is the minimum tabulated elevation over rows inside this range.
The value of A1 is 2.457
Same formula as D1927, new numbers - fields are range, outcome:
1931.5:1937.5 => 2.706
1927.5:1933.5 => 2.1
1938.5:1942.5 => 3.028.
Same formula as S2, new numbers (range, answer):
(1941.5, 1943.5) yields 2.934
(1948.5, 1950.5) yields 2.732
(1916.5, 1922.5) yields 0.8898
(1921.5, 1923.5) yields 1.182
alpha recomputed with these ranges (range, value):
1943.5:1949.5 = 3.035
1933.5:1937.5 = 3.176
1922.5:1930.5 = 2.512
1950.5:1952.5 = 2.493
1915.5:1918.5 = 1.009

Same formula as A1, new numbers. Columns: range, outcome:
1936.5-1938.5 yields 3.02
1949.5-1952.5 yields 2.479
